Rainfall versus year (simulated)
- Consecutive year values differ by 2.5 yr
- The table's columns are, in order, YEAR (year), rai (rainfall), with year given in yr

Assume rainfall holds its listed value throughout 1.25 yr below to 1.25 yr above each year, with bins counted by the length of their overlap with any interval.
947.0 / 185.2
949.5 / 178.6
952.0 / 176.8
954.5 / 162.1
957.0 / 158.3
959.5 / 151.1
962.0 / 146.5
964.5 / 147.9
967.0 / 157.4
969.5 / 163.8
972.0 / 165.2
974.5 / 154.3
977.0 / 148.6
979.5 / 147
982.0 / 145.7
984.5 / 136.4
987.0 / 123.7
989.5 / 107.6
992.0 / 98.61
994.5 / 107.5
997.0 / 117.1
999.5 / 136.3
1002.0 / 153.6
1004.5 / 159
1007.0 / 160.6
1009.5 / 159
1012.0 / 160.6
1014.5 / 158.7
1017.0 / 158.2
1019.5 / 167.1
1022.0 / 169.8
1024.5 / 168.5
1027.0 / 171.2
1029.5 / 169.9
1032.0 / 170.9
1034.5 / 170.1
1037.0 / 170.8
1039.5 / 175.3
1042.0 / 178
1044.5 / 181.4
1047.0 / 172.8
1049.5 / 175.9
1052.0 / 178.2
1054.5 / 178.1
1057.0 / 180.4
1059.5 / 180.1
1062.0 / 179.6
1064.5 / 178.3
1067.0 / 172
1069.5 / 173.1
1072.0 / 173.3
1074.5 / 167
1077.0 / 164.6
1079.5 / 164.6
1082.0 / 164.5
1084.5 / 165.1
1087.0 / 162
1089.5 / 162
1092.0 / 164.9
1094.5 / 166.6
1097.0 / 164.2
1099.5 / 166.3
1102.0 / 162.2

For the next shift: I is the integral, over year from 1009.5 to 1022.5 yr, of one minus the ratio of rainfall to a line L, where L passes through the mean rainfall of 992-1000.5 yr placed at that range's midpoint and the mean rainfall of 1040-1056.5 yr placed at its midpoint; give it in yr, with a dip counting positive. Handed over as -2.09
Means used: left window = 117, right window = 177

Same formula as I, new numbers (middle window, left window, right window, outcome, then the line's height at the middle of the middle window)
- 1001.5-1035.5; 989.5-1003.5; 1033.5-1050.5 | -3.99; 148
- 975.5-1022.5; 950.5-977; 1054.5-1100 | 5.59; 162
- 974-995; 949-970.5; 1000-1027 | 3.99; 160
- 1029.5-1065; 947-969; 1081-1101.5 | -2.77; 163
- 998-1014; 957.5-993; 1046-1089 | -0.17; 153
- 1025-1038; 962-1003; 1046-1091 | -1.08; 157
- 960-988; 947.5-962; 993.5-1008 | 0.92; 154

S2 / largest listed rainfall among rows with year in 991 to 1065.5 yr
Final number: 181.4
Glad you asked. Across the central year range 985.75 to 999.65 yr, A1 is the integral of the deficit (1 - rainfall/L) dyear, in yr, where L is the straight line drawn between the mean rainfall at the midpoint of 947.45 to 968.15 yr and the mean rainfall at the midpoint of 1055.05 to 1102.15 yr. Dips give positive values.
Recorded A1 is 4.2 yr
